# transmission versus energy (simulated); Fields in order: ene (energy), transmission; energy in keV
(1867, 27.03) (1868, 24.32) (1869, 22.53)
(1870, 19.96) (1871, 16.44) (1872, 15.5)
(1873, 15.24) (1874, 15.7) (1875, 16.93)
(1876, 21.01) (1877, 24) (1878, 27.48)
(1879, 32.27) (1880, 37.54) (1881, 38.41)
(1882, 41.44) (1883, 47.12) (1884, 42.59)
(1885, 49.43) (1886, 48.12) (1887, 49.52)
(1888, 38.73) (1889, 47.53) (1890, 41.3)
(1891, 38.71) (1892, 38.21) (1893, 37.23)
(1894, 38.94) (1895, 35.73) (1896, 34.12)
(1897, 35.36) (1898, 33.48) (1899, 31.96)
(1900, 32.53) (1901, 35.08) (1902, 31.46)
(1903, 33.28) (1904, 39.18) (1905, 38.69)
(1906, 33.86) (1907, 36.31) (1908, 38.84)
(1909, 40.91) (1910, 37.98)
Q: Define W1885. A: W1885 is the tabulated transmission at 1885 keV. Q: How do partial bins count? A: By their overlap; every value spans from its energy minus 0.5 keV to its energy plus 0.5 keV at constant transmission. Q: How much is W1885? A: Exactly 49.43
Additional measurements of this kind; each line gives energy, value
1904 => 39.18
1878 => 27.48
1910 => 37.98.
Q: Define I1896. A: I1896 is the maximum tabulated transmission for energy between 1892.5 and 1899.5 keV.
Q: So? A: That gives 38.94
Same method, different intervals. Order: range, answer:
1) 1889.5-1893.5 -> 41.3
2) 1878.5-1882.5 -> 41.44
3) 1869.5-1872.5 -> 19.96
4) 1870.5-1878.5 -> 27.48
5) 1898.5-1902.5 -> 35.08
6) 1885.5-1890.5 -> 49.52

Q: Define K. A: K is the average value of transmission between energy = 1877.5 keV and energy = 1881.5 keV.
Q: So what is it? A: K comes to 33.9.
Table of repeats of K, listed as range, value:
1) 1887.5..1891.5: 41.6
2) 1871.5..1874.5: 15.5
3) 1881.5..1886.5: 45.7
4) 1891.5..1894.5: 38.1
